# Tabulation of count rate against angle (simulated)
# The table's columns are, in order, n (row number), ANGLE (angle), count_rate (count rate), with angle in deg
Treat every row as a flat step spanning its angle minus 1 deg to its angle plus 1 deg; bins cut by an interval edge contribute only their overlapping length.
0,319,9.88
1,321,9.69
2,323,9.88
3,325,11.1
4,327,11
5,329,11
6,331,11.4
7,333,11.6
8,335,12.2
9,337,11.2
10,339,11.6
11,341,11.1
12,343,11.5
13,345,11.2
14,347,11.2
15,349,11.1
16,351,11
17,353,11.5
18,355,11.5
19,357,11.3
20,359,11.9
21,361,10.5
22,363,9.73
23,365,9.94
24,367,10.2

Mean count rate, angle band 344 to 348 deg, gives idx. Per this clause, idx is 11.2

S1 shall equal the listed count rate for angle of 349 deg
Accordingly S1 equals 11.1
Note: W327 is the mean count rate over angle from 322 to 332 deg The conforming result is 10.9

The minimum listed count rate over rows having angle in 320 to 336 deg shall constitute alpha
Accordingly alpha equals 9.69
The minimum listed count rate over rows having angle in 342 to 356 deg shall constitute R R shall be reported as 11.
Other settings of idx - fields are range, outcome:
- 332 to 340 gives 11.7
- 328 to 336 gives 11.6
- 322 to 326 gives 10.5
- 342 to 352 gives 11.2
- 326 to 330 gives 11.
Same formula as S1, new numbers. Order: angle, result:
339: 11.6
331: 11.4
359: 11.9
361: 10.5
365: 9.94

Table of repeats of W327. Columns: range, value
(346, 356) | 11.3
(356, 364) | 10.9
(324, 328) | 11.1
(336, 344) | 11.3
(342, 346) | 11.3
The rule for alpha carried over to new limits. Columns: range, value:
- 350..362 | 10.5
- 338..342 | 11.1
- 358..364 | 9.73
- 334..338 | 11.2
